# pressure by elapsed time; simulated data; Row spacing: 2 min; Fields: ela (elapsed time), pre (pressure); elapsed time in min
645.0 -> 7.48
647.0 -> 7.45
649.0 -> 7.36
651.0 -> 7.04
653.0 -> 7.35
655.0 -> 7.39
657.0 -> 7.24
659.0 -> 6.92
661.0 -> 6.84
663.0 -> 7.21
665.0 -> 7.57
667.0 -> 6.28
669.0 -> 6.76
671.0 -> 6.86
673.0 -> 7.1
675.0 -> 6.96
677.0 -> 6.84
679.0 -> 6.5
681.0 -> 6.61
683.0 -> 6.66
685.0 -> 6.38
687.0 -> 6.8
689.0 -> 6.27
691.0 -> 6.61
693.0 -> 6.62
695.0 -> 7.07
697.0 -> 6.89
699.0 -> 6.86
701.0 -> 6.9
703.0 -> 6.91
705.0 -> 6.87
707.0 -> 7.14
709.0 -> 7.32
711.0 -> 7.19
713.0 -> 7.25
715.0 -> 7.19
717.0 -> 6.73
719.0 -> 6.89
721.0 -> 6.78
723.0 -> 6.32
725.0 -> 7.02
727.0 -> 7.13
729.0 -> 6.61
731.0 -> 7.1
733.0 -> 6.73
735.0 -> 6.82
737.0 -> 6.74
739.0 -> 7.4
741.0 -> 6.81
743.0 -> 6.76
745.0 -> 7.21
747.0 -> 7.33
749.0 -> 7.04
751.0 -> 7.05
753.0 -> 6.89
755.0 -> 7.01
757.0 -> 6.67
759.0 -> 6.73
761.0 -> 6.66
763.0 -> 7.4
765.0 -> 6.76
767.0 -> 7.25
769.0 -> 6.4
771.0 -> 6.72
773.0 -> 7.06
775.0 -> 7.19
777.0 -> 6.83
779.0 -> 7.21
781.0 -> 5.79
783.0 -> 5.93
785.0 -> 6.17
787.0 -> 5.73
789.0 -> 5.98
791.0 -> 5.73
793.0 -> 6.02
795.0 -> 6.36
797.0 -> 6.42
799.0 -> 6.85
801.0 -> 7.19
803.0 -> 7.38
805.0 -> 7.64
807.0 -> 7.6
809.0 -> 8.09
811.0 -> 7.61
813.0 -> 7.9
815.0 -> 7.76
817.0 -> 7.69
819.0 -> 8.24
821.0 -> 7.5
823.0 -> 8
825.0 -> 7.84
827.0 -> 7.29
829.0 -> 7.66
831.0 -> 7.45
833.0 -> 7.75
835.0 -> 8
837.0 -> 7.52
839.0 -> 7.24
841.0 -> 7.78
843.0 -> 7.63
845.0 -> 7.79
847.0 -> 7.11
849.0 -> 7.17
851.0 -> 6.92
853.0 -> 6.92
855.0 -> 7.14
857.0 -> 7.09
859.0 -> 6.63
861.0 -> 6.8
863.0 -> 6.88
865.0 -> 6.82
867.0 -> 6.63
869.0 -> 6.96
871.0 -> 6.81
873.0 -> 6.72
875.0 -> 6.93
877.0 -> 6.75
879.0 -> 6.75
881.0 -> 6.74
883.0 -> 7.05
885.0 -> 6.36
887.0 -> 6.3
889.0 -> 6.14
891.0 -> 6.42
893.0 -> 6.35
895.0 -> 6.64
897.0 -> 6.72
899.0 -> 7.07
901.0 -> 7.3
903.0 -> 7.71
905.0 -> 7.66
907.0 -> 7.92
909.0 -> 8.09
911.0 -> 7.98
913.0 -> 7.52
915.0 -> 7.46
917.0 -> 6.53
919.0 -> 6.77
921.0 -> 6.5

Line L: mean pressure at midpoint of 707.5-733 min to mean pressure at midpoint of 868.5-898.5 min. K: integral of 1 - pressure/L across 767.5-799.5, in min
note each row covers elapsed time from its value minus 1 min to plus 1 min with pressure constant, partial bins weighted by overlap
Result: 2.01 min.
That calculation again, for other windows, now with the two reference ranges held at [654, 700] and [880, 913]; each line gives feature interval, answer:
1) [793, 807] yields 0.0 min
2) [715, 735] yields 0.1 min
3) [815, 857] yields -3.3 min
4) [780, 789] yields 1.3 min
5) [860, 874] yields 0.4 min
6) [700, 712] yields -0.3 min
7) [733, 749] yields -0.2 min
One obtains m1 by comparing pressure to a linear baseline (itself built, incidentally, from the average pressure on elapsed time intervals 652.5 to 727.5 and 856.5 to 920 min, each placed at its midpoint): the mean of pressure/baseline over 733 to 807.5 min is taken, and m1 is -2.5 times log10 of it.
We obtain 0.02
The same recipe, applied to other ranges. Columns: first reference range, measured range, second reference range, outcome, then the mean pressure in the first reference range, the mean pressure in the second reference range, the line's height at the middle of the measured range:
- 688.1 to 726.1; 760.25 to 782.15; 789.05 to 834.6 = 0.051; 6.89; 7.34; 7.17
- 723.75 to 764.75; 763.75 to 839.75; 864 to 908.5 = -0.029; 6.95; 6.87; 6.91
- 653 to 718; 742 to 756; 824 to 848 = 0.023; 6.91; 7.59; 7.19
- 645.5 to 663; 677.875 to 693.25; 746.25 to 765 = 0.091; 7.21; 6.96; 7.13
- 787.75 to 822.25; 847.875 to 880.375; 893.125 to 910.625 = 0.064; 7.17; 7.36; 7.28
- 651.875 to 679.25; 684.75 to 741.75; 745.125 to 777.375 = 0.015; 7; 6.95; 6.97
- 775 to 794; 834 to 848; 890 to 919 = -0.136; 6.21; 7.22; 6.69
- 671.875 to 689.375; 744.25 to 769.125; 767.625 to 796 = -0.083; 6.7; 6.38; 6.46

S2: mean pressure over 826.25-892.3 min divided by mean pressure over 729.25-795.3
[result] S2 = 1.0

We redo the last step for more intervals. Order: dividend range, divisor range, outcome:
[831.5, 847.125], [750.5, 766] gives 1.11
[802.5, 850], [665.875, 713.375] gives 1.12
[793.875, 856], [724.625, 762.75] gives 1.08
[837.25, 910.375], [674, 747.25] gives 1.02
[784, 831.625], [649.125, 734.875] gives 1.04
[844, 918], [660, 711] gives 1.02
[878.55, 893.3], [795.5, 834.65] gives 0.86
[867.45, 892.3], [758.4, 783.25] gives 0.98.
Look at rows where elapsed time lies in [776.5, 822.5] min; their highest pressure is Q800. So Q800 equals 8.24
